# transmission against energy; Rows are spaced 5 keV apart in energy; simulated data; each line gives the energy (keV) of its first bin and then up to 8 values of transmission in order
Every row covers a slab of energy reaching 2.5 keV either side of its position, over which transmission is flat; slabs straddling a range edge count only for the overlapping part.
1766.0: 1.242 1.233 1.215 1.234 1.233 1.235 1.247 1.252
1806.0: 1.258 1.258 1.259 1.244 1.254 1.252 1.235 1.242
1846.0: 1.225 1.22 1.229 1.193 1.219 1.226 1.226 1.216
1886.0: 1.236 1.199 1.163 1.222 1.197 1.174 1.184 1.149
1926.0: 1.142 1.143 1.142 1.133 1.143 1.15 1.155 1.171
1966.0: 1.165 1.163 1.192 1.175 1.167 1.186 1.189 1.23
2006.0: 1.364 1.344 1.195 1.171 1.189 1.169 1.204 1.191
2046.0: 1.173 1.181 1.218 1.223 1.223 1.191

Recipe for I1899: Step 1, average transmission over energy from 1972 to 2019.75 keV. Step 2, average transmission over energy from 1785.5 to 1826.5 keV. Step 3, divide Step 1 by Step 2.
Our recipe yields 0.98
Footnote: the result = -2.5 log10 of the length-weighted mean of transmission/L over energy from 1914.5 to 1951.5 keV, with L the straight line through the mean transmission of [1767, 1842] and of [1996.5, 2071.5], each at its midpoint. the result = 0.07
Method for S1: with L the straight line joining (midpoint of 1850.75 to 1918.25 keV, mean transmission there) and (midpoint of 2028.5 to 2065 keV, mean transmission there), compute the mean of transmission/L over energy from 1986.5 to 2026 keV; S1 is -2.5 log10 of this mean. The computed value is -0.03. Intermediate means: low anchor 1.21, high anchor 1.2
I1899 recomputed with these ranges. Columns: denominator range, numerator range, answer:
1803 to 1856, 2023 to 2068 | 0.96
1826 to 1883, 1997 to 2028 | 1.02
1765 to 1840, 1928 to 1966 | 0.92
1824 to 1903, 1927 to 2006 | 0.96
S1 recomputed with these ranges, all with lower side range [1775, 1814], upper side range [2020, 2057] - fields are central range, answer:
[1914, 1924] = 0.05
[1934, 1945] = 0.07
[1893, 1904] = 0.02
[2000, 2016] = -0.09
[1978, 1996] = 0.02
